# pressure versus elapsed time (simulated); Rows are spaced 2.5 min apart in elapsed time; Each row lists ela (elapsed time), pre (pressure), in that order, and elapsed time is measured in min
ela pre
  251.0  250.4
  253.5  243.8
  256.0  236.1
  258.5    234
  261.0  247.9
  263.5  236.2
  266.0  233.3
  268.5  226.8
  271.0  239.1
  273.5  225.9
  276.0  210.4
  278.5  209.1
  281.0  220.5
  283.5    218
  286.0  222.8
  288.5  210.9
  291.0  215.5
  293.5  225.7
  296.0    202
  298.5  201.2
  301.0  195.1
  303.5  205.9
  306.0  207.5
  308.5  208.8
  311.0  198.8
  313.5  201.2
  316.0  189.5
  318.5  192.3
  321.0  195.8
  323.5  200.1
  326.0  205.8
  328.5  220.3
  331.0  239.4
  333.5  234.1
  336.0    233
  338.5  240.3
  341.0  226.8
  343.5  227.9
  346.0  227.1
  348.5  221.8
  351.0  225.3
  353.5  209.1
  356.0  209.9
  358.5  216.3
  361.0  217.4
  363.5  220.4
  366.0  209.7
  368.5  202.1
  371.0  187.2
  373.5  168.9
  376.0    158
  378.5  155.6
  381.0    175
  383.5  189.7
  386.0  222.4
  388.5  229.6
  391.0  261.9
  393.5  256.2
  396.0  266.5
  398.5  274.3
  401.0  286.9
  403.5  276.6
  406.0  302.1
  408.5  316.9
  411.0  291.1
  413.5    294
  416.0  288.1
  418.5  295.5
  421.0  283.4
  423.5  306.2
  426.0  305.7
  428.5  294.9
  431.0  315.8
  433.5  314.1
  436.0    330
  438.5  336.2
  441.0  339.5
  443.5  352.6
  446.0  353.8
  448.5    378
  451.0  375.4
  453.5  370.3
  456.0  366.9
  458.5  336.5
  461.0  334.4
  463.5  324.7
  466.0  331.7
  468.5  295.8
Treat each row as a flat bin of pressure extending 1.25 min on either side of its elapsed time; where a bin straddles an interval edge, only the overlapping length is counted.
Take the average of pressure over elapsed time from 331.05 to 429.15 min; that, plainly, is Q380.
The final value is 241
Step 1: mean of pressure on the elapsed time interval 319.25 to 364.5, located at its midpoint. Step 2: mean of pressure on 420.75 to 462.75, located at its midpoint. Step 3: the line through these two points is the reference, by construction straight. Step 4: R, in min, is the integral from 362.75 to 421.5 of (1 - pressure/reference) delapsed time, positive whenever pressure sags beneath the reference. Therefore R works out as 8.1 min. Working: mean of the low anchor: 220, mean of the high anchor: 336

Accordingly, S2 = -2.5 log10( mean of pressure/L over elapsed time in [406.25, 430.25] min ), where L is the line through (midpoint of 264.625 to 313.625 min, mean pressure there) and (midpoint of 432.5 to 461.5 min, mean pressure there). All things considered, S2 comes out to 0.094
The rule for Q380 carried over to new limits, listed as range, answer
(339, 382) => 204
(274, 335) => 210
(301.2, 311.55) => 205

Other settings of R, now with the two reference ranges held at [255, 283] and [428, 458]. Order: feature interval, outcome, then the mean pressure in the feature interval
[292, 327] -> 7.3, 202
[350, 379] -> 9.2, 199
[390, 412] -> 2.5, 282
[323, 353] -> 5.4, 225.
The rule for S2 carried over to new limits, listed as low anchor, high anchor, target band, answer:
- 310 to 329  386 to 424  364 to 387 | 0.33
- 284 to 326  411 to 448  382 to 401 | 0.15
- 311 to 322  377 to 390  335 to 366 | -0.14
